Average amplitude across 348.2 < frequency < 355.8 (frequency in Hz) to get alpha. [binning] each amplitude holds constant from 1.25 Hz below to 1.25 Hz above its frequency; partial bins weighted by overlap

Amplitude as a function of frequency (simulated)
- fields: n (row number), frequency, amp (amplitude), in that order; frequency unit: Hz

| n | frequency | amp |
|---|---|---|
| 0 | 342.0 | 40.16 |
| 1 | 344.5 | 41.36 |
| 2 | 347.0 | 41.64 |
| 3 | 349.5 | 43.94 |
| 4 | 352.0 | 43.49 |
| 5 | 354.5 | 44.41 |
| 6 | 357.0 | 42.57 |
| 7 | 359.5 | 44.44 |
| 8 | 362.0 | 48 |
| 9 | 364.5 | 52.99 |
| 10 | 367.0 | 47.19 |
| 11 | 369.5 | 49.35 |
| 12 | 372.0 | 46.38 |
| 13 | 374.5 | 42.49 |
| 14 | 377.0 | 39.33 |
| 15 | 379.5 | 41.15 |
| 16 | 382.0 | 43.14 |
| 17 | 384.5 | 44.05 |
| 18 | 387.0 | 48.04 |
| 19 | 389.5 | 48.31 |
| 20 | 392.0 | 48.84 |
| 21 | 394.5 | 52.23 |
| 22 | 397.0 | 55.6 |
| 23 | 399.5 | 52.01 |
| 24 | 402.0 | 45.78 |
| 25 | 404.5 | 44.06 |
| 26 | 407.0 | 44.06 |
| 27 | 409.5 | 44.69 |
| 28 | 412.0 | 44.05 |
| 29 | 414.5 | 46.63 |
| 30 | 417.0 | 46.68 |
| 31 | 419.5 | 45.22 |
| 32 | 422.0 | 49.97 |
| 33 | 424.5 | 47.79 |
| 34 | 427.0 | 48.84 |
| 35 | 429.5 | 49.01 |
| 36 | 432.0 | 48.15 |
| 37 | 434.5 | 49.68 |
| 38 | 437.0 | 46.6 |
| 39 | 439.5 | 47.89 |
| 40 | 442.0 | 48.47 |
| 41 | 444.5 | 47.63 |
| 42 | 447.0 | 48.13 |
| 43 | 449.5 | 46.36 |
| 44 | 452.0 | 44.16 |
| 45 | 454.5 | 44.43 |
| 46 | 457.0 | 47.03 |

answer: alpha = 43.9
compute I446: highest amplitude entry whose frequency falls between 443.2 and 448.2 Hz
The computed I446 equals 48.13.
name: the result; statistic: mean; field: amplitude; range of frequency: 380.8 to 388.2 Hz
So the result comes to 45.1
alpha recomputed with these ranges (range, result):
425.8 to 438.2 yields 48.5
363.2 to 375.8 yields 47.6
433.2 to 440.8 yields 48.1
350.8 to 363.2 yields 44.6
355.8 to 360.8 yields 43.6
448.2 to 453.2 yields 45.3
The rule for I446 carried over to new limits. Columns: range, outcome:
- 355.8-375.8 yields 52.99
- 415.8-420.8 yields 46.68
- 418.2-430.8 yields 49.97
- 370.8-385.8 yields 46.38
